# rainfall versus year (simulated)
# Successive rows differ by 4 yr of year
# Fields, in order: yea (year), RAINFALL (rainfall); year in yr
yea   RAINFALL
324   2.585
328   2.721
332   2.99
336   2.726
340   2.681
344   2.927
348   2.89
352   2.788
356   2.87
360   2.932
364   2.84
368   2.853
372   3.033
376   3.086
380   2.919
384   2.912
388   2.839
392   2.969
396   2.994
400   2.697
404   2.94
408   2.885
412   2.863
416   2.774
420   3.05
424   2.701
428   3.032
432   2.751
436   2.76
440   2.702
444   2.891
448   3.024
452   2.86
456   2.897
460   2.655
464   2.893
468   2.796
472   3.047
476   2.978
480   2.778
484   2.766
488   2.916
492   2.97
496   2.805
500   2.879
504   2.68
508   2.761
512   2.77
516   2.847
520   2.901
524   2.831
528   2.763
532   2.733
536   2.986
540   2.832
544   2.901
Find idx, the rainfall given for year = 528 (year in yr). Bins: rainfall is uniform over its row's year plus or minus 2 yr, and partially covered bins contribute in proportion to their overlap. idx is 2.763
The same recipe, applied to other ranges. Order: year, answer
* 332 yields 2.99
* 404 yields 2.94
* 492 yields 2.97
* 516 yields 2.847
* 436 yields 2.76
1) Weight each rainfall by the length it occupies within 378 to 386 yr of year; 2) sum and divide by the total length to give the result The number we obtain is 2.92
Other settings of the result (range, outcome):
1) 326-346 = 2.81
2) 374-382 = 3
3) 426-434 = 2.89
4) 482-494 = 2.88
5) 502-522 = 2.79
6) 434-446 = 2.78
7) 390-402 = 2.89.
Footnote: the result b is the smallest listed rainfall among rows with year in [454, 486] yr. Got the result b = 2.655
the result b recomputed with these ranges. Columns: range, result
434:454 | 2.702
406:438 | 2.701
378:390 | 2.839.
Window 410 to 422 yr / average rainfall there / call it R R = 2.9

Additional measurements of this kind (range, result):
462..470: 2.84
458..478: 2.87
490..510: 2.82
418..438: 2.86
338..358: 2.83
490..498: 2.89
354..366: 2.88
